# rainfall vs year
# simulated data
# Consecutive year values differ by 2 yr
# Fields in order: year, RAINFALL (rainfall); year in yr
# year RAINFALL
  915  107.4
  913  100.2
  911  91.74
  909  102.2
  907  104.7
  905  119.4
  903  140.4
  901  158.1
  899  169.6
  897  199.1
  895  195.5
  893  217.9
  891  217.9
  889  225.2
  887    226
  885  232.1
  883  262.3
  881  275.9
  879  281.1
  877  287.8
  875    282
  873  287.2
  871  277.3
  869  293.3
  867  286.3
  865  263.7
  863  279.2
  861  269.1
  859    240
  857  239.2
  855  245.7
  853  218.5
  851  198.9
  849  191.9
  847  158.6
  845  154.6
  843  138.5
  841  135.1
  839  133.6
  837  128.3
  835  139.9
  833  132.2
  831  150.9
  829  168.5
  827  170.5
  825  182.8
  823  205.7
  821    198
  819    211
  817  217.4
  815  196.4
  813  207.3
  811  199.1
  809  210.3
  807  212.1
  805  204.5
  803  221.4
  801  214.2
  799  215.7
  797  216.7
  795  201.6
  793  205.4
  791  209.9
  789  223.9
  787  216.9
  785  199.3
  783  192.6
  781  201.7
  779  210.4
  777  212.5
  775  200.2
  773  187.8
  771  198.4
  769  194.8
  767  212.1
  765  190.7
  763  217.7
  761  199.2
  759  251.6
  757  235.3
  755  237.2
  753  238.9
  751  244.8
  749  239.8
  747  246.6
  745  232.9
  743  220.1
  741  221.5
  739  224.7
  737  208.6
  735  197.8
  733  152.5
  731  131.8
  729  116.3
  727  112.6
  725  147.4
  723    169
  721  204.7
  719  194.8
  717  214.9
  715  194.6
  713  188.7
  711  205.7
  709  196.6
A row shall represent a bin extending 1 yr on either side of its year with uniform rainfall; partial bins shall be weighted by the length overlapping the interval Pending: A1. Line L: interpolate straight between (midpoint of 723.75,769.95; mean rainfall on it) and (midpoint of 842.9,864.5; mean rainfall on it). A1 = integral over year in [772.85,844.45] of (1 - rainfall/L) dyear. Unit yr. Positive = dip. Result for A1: 6.7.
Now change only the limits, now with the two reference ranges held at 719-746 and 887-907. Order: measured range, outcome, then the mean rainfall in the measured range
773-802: -4.38 yr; 208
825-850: 4.04 yr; 152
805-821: -2.32 yr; 207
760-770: -1.23 yr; 203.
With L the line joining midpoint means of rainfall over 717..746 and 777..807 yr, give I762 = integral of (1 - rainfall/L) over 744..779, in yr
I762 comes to -4.4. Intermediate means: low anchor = 182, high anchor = 210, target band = 220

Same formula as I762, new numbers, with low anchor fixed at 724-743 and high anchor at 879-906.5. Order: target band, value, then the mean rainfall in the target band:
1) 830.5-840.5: 2.9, 136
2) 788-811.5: -3.4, 211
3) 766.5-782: -1.9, 202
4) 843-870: -4.6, 230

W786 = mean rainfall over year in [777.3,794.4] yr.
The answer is 208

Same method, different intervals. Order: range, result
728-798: 208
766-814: 207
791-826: 207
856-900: 250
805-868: 196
